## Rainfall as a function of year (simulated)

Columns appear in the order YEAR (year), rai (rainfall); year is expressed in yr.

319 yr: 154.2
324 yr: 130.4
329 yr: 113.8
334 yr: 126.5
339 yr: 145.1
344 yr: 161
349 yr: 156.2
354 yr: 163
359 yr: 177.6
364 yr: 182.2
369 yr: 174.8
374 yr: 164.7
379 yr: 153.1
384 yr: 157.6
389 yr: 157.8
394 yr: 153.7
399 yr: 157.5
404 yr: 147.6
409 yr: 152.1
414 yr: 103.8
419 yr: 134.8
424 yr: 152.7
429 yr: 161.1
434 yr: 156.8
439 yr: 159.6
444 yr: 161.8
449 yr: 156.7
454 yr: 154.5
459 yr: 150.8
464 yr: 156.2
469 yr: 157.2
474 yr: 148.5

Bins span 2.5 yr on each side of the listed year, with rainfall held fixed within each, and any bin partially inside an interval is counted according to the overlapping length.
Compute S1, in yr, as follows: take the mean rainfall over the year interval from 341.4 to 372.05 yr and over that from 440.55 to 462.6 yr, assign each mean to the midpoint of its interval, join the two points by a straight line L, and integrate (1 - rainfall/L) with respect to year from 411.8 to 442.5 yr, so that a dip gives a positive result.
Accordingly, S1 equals 2.6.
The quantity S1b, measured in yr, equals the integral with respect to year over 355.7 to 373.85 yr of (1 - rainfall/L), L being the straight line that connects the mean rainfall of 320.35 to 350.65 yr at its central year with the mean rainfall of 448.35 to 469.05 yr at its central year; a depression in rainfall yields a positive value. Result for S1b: -4.2 yr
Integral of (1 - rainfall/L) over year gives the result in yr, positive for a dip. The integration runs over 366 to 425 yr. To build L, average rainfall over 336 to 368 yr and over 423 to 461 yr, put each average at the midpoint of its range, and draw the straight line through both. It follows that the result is 3.6 yr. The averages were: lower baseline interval 164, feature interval 151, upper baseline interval 157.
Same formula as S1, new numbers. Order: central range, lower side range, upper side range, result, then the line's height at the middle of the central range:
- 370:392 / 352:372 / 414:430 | 0.63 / 164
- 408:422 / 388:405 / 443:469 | 2.36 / 155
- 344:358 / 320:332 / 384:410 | -2.64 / 136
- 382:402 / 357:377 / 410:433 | 0.27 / 159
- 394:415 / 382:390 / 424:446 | 1.82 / 158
